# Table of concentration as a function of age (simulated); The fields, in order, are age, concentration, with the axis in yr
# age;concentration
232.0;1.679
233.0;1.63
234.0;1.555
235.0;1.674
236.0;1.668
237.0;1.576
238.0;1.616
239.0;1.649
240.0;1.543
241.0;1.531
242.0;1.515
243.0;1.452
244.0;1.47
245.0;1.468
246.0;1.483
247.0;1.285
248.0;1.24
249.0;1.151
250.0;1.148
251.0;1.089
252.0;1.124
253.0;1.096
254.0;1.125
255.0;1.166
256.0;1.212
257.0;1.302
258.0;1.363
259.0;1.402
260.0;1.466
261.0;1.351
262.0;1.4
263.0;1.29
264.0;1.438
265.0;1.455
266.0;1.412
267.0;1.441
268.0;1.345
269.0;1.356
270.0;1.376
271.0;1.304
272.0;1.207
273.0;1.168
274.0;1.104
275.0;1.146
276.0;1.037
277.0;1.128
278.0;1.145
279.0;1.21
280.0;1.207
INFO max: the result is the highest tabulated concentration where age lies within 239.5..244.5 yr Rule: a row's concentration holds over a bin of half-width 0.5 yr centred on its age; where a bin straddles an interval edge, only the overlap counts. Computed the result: 1.543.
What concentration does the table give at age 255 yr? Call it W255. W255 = 1.166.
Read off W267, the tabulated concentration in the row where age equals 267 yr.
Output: 1.441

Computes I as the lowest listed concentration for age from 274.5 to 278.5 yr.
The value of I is 1.037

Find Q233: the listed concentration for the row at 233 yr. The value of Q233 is 1.63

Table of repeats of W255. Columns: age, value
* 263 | 1.29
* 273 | 1.168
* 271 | 1.304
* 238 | 1.616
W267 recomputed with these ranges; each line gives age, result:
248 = 1.24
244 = 1.47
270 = 1.376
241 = 1.531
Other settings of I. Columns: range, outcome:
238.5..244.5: 1.452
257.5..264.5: 1.29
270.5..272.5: 1.207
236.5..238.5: 1.576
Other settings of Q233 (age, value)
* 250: 1.148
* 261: 1.351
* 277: 1.128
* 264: 1.438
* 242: 1.515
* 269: 1.356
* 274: 1.104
